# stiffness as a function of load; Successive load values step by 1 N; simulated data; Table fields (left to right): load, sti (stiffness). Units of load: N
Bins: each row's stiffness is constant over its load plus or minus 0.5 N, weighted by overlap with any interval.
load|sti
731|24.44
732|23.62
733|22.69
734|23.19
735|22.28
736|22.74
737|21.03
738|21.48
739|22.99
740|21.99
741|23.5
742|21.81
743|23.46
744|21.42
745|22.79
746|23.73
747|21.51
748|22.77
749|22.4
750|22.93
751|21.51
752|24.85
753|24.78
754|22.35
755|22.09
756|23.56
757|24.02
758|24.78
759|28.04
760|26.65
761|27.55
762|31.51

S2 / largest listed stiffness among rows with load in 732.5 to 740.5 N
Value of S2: 23.19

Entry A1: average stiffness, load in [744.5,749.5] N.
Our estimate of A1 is 22.6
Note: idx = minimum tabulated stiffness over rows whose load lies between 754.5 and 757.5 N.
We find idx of 22.09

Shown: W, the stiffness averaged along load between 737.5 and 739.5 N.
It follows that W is 22.2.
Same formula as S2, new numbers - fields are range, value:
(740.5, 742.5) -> 23.5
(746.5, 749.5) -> 22.77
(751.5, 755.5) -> 24.85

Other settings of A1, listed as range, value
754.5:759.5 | 24.5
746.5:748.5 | 22.1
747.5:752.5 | 22.9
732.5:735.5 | 22.7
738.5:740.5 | 22.5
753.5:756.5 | 22.7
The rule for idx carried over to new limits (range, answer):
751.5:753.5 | 24.78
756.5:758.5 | 24.02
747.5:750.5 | 22.4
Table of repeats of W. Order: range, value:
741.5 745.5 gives 22.4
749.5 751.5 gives 22.2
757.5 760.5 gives 26.5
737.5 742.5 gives 22.4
